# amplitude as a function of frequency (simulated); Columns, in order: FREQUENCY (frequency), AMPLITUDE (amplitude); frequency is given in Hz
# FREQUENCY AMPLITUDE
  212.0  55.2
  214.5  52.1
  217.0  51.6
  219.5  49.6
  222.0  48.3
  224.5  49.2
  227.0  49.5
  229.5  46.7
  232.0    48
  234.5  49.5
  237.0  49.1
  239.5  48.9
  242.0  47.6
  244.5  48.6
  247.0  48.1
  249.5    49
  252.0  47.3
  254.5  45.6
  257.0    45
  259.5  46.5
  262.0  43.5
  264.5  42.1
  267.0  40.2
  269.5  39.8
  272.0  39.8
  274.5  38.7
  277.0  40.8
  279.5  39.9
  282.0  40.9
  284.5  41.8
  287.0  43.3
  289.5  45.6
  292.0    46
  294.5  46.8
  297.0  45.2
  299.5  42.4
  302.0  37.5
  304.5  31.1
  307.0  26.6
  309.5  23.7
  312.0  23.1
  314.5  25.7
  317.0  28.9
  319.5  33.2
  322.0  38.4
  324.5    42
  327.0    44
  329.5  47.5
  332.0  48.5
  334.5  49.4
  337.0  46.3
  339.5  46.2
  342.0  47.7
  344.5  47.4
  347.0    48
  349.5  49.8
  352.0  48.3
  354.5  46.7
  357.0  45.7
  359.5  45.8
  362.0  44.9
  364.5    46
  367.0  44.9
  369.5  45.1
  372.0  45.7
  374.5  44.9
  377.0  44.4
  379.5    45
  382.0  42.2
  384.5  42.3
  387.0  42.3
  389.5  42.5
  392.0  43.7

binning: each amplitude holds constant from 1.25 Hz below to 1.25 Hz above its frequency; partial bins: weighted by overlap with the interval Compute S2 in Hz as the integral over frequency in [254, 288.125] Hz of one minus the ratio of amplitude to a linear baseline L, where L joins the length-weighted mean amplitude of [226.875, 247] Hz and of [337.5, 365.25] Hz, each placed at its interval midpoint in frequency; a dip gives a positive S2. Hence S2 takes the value 4.32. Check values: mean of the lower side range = 48.4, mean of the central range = 41.9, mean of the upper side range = 47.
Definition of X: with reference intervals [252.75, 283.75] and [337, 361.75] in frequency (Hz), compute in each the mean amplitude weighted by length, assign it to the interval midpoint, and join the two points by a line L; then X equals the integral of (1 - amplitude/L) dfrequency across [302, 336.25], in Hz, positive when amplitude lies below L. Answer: 7.2 Hz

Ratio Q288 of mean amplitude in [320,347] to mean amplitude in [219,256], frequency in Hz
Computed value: 0.9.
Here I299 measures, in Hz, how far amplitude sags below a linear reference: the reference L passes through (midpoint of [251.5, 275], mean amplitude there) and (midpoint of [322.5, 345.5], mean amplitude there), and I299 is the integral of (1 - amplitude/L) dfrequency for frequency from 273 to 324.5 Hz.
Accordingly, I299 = 8.52 Hz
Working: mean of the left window 42.8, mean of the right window 46.3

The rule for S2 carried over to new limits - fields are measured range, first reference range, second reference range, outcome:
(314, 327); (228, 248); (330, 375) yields 3.3 Hz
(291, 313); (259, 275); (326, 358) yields 4.1 Hz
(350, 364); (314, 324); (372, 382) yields -2.1 Hz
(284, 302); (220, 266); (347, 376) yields 1.1 Hz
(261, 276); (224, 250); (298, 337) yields 1.1 Hz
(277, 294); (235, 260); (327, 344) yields 1.6 Hz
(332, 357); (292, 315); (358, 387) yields -4.5 Hz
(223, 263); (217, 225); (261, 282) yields -1.9 Hz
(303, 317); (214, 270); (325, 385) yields 6.0 Hz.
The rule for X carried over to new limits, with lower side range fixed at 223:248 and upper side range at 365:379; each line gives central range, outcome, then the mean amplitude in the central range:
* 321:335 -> 0.4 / 44.8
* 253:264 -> 0.7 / 45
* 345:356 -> -0.6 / 48.1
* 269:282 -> 2.1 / 39.9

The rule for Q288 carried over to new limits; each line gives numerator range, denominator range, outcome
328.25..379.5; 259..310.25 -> 1.16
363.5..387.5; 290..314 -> 1.24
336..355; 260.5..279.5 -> 1.17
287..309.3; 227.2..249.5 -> 0.82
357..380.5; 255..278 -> 1.08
